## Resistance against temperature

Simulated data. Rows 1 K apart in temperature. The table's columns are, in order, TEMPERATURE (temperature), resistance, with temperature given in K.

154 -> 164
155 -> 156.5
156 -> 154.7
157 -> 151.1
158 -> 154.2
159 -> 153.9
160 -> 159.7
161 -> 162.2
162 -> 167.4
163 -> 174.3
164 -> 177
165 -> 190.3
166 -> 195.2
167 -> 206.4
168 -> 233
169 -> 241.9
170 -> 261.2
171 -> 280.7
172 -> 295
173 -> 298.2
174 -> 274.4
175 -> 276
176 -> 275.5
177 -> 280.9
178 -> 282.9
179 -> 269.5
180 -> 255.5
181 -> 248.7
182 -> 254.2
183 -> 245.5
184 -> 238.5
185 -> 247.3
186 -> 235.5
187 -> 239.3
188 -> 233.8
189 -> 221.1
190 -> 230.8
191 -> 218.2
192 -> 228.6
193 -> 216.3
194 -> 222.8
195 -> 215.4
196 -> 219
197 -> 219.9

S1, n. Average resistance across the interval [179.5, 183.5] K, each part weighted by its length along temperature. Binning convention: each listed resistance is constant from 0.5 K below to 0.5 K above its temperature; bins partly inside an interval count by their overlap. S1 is 251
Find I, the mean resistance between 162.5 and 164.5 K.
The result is 176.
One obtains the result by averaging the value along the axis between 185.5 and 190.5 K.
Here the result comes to 232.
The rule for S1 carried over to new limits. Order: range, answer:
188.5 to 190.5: 226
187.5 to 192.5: 226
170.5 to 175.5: 285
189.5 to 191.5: 224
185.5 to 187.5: 237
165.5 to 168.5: 212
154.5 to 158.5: 154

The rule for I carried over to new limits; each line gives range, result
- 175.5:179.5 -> 277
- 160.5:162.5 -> 165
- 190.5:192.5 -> 223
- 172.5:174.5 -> 286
